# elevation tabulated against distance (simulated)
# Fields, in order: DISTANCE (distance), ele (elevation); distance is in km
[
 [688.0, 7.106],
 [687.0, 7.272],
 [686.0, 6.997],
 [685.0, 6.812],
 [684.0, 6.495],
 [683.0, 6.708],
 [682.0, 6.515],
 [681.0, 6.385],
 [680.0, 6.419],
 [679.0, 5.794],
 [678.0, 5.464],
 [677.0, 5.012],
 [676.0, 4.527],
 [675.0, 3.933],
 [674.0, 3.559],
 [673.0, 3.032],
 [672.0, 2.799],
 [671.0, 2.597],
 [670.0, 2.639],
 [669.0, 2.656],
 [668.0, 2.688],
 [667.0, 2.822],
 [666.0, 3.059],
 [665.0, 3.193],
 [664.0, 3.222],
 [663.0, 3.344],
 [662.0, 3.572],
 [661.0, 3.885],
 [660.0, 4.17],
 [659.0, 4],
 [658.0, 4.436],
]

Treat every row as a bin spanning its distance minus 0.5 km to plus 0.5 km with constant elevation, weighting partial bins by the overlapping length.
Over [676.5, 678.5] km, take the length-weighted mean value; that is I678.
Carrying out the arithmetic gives 5.24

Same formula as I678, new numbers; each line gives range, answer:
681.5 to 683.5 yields 6.61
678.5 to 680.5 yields 6.11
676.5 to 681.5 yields 5.81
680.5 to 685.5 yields 6.58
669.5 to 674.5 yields 2.93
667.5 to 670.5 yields 2.66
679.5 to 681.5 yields 6.4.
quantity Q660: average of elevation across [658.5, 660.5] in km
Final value 4.08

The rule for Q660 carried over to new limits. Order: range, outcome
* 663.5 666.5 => 3.16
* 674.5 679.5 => 4.95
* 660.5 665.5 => 3.44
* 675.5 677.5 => 4.77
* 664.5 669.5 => 2.88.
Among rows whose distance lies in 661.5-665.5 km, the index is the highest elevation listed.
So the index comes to 3.572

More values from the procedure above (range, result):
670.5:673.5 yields 3.032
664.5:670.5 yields 3.193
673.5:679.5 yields 5.794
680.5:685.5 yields 6.812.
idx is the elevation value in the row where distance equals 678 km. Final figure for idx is 5.464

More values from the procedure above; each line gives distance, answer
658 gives 4.436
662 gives 3.572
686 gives 6.997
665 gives 3.193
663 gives 3.344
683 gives 6.708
